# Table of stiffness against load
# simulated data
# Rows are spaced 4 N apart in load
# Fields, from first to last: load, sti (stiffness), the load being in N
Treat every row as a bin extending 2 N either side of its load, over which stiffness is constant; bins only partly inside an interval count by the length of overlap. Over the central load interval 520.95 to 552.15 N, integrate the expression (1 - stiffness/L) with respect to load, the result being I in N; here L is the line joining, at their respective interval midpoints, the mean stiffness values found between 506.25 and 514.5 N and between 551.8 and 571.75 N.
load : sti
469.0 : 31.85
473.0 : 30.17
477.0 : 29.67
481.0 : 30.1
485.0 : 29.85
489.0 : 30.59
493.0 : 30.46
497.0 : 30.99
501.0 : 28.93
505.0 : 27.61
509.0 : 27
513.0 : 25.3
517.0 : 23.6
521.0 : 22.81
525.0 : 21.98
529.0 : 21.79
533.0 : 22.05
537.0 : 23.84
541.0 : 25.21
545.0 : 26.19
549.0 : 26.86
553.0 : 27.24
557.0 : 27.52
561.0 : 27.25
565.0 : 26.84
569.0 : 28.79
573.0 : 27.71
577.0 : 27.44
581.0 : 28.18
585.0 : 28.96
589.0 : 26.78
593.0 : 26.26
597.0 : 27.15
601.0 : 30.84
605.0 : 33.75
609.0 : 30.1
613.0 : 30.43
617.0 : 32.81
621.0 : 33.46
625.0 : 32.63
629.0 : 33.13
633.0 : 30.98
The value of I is 3.4 N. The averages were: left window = 26.3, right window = 27.5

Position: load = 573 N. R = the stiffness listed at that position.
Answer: 27.71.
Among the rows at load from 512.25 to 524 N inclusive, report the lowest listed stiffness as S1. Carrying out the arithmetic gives 22.81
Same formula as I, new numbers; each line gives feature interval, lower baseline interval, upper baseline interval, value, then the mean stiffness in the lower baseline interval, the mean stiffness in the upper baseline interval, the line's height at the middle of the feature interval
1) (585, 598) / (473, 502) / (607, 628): 1.9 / 30.1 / 31.9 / 31.6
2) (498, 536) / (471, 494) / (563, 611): 6.3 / 30.1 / 28.6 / 29.6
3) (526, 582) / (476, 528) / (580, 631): 5.5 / 27.5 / 30.4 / 28.9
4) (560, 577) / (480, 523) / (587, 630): 1.1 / 27.9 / 30.6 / 29.6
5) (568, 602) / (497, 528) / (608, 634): 2.2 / 25.6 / 32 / 29.9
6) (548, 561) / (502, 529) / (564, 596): -0.4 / 24.7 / 27.6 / 26.5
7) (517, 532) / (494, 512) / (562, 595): 3.1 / 28.5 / 27.6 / 28.3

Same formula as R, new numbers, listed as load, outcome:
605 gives 33.75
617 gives 32.81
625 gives 32.63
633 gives 30.98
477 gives 29.67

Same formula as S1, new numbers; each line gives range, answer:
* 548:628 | 26.26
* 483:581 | 21.79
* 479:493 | 29.85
